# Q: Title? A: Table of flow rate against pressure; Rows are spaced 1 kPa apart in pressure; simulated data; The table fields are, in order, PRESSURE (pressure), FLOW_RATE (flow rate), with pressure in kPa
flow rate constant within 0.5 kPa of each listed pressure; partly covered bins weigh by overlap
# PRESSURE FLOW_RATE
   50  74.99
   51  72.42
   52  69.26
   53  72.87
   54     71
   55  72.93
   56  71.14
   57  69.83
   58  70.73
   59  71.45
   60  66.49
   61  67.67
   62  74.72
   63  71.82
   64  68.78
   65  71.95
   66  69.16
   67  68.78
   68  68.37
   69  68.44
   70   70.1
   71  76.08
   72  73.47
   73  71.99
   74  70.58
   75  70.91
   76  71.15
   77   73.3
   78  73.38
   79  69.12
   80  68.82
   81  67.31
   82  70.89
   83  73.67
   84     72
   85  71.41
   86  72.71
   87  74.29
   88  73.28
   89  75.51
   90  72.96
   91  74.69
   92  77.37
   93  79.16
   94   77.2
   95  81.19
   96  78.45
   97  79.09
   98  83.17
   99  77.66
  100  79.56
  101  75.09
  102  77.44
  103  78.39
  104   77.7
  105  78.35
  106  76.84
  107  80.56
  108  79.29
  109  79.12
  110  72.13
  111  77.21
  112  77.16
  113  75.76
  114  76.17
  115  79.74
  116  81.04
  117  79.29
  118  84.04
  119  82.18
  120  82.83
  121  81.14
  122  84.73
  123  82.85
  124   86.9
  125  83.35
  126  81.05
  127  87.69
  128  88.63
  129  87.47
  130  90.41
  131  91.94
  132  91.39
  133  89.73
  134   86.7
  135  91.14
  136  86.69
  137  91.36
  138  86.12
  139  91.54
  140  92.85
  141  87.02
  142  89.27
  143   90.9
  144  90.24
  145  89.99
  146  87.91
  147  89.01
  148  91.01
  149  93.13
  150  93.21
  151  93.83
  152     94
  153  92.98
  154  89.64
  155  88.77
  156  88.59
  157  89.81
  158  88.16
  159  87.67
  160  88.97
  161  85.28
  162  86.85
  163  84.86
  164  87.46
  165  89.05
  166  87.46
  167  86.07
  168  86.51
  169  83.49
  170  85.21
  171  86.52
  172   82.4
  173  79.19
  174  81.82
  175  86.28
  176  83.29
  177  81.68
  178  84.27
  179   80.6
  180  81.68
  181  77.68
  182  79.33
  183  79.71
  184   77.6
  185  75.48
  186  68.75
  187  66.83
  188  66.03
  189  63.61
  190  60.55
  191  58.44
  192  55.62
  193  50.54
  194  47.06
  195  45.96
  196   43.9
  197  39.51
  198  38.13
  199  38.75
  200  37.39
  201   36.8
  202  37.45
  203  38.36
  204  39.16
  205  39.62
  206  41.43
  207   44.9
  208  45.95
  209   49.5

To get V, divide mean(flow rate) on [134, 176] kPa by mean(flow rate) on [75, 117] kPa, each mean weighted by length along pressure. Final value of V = 1.16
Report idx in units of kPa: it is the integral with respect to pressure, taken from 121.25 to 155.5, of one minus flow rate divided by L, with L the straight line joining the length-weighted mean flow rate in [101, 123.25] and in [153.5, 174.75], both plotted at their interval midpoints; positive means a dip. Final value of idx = -2.6 kPa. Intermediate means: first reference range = 79.1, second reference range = 86.4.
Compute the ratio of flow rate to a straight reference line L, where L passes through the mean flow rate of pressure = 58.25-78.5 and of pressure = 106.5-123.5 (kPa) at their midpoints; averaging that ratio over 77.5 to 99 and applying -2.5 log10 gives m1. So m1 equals 0.00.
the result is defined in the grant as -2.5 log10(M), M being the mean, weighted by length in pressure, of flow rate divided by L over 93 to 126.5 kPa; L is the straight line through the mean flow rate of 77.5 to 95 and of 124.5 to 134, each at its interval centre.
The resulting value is 0.02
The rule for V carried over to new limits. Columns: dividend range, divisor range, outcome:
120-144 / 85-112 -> 1.14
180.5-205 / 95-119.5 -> 0.70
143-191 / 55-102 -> 1.15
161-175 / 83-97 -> 1.13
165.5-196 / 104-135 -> 0.89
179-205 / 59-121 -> 0.75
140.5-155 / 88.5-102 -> 1.17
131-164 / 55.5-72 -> 1.27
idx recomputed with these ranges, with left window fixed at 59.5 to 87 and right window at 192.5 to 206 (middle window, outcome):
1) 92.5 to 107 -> -3.1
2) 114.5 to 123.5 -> -3.3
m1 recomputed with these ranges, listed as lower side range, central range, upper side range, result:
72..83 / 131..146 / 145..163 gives -0.05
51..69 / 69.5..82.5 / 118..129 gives 0.04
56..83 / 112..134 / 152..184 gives -0.07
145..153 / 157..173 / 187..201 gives -0.13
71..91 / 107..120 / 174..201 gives -0.13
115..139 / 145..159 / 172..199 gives -0.16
